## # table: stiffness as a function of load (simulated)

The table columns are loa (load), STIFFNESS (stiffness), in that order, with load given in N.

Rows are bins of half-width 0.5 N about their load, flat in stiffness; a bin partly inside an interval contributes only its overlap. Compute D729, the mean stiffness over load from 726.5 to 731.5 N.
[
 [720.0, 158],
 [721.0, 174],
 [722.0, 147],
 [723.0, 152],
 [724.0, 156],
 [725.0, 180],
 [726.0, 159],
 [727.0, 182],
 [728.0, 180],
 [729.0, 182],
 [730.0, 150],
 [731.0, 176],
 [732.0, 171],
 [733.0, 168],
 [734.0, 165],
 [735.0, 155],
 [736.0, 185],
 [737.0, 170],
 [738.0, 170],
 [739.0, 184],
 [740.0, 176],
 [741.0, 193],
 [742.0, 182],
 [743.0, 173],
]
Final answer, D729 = 174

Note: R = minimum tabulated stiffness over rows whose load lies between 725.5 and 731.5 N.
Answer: 150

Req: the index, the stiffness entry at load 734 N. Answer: 165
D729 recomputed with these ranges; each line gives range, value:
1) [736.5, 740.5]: 175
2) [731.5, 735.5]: 165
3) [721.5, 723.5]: 150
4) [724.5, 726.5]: 170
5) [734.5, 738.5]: 170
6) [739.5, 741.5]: 184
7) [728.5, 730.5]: 166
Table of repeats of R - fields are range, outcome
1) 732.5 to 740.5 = 155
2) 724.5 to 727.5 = 159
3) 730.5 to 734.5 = 165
